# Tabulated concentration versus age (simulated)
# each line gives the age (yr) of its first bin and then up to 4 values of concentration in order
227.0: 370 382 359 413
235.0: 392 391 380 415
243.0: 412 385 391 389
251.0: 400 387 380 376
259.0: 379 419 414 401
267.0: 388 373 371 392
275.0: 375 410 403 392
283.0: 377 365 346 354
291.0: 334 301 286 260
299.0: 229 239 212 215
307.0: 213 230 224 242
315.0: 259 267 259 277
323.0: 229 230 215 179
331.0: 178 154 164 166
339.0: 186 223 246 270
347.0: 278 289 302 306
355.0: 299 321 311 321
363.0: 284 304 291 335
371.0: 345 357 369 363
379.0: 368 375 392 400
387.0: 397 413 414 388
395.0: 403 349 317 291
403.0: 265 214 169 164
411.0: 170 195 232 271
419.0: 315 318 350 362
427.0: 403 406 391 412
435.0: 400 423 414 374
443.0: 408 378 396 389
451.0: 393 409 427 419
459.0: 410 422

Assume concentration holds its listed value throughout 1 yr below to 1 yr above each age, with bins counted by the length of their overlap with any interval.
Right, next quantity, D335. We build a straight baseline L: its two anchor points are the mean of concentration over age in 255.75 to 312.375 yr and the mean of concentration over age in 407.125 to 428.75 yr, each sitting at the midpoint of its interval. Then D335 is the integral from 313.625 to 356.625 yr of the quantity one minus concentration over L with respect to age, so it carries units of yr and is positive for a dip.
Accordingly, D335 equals 10.0 yr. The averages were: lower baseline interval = 331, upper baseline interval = 278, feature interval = 238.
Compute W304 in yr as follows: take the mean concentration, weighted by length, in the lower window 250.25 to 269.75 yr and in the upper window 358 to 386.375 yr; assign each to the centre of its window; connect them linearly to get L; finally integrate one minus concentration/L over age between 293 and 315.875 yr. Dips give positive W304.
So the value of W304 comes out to 8.2 yr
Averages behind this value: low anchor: 392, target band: 240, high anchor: 345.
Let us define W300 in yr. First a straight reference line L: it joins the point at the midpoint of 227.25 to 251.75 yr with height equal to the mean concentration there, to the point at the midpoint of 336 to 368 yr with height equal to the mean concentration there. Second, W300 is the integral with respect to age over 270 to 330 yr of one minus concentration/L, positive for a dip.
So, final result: 7.6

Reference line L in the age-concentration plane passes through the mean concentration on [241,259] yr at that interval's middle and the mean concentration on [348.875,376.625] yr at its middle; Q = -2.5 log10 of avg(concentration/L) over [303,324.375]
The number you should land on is 0.41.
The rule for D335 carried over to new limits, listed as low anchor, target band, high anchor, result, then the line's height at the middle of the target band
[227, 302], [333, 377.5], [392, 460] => 8.8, 354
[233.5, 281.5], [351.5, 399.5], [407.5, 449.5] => 0.6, 355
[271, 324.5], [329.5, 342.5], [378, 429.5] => 5.3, 305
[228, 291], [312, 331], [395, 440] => 6.4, 358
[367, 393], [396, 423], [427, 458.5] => 9.2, 388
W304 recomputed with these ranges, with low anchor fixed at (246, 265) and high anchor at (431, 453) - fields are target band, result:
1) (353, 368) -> 3.5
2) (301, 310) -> 4.0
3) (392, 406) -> 2.8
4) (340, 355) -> 4.6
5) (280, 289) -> 0.6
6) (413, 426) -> 3.2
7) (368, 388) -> 1.4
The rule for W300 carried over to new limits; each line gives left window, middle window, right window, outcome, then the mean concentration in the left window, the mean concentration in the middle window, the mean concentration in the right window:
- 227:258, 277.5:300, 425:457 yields 3.4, 389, 333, 401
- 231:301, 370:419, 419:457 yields 8.6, 371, 317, 391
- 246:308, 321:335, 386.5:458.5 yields 5.9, 347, 201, 346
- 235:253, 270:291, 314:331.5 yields -3.7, 395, 376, 234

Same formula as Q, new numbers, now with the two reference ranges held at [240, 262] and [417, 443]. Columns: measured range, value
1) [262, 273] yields 0.01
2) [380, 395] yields -0.04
